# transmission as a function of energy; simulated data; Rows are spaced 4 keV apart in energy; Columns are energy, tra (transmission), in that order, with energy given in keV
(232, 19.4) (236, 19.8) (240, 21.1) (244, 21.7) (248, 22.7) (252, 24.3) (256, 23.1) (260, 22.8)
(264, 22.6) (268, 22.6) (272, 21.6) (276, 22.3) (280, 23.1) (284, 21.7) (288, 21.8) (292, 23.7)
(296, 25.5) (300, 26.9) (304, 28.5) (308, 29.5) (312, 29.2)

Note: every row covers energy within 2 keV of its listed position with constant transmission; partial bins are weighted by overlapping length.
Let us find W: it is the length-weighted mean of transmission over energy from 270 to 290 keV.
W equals 22.1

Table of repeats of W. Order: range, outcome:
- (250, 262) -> 23.4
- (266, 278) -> 22.2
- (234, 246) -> 20.9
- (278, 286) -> 22.4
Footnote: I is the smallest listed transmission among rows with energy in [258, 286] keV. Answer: 21.6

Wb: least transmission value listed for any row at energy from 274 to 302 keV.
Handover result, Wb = 21.7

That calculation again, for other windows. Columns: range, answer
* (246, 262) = 22.7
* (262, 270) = 22.6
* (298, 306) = 26.9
